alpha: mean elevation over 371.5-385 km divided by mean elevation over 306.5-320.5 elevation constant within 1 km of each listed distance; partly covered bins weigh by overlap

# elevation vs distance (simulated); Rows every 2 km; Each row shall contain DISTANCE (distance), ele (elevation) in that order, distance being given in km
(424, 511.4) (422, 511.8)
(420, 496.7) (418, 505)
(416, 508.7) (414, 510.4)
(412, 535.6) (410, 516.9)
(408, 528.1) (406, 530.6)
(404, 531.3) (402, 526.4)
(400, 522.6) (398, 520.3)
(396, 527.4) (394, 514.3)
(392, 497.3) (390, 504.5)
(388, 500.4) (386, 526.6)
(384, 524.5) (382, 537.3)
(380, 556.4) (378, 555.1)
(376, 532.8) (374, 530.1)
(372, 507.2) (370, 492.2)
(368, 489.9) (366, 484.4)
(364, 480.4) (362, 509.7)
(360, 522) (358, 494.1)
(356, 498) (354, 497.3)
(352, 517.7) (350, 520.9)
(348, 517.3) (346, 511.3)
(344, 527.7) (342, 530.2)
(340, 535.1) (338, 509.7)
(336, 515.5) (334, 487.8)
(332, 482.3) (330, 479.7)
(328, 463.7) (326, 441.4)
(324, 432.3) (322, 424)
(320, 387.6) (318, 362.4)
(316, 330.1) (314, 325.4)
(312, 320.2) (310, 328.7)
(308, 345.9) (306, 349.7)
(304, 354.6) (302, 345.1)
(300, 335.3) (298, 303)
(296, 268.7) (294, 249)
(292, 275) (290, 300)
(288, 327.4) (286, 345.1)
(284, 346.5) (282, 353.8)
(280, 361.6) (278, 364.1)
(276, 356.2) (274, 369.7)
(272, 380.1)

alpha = 1.6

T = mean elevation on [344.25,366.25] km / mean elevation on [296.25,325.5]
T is 1.4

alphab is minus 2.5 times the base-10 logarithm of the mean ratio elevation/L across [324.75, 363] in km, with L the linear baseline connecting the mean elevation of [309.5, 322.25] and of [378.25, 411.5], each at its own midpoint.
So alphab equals -0.218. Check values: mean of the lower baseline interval 351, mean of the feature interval 503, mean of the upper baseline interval 524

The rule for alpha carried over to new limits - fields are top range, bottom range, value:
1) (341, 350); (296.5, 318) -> 1.56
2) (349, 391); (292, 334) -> 1.40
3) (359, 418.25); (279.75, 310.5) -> 1.60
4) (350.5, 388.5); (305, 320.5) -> 1.50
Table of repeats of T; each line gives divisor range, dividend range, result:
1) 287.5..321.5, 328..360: 1.56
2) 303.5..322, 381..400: 1.48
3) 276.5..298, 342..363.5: 1.60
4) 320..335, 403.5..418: 1.15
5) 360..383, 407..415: 1.01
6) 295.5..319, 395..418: 1.57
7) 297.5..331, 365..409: 1.39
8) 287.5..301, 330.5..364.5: 1.74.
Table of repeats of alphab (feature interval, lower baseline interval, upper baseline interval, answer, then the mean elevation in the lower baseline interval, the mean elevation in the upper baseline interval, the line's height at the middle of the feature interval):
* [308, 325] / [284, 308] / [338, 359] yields 0.09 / 317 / 515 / 394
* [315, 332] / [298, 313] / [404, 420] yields -0.14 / 337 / 519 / 368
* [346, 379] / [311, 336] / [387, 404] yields -0.09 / 416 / 515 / 470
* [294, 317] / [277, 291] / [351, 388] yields 0.19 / 343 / 514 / 386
